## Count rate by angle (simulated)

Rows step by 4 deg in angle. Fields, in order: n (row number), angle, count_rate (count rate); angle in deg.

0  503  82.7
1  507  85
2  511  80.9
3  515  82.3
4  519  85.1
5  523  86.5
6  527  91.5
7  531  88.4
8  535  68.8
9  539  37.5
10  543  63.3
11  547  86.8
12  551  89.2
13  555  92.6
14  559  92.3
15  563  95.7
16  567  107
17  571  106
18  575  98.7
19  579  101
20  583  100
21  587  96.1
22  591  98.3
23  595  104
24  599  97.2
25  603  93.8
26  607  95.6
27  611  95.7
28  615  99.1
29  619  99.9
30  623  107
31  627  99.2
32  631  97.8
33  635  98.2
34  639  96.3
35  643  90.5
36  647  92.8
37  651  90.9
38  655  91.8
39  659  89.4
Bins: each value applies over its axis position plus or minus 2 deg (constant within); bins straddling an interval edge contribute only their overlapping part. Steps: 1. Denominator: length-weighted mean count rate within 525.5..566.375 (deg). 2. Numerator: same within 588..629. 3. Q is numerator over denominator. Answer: 1.2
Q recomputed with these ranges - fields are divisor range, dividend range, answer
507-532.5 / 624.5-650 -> 1.12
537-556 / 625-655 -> 1.30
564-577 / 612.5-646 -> 0.95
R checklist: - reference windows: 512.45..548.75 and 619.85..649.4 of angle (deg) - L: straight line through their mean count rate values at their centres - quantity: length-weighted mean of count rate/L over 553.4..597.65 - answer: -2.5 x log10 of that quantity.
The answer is -0.16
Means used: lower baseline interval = 76.7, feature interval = 99.3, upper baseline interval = 97.4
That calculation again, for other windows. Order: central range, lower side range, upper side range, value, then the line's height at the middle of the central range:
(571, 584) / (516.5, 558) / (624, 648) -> -0.17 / 86.3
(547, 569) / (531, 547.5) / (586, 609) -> -0.25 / 75.5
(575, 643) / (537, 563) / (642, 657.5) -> -0.15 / 86.1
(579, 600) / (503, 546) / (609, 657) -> -0.12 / 88.9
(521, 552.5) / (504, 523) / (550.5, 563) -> 0.16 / 88.3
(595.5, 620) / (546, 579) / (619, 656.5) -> -0.01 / 96.4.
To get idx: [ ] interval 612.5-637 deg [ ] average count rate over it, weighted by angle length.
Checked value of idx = 100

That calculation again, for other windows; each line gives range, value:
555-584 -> 99.6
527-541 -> 68.7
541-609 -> 95.2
